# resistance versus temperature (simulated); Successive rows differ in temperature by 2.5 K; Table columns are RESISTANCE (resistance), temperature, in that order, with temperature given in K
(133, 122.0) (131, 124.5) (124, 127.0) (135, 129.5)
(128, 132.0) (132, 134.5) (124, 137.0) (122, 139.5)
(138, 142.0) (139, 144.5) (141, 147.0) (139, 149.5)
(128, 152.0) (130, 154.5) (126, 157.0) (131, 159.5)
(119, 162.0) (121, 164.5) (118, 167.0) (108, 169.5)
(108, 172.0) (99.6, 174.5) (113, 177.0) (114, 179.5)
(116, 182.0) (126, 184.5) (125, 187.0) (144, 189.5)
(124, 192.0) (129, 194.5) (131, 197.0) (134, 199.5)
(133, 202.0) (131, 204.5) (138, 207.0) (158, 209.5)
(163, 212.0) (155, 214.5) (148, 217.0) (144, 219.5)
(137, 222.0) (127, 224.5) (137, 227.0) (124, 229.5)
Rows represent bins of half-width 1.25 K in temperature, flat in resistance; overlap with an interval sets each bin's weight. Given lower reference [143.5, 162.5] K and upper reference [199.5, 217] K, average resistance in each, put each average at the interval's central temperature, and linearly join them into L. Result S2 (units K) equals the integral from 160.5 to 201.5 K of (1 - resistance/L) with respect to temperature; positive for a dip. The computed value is 5.3 K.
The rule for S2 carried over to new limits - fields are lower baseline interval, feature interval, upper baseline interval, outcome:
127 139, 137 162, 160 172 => -1.83 K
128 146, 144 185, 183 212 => 3.42 K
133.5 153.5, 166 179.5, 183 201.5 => 2.24 K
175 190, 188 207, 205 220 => 0.39 K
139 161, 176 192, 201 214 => 1.95 K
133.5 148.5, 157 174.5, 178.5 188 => 1.22 K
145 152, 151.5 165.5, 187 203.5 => 1.10 K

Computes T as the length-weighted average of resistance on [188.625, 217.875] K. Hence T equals 141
